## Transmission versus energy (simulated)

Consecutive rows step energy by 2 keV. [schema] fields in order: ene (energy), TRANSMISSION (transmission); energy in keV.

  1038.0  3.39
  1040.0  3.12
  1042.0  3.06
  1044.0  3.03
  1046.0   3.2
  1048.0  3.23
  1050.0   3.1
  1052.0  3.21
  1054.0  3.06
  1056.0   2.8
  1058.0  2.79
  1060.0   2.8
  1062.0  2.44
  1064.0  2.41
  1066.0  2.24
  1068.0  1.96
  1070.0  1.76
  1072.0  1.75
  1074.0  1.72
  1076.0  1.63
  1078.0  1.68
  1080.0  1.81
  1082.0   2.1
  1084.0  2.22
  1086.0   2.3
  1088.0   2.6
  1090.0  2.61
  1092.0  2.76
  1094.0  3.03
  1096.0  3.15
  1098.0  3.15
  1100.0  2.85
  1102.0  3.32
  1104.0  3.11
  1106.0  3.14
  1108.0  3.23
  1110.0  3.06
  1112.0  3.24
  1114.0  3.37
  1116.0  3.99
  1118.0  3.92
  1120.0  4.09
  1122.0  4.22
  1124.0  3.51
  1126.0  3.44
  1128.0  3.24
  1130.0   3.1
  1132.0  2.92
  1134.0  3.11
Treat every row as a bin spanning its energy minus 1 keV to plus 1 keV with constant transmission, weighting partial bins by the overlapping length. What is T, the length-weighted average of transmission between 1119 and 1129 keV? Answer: 3.7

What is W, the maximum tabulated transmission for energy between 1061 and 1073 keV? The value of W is 2.44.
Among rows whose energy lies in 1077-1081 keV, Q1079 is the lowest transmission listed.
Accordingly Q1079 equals 1.68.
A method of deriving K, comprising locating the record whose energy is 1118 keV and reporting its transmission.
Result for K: 3.92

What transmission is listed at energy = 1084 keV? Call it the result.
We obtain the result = 2.22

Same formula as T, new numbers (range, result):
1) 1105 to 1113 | 3.17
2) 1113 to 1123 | 3.92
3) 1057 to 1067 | 2.54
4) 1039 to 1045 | 3.07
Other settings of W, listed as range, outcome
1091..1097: 3.15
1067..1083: 2.1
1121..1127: 4.22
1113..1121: 4.09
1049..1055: 3.21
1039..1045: 3.12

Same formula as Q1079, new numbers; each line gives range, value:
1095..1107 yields 2.85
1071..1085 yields 1.63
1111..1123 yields 3.24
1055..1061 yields 2.79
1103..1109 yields 3.11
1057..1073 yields 1.75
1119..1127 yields 3.44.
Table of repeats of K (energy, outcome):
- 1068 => 1.96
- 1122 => 4.22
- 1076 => 1.63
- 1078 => 1.68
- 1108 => 3.23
